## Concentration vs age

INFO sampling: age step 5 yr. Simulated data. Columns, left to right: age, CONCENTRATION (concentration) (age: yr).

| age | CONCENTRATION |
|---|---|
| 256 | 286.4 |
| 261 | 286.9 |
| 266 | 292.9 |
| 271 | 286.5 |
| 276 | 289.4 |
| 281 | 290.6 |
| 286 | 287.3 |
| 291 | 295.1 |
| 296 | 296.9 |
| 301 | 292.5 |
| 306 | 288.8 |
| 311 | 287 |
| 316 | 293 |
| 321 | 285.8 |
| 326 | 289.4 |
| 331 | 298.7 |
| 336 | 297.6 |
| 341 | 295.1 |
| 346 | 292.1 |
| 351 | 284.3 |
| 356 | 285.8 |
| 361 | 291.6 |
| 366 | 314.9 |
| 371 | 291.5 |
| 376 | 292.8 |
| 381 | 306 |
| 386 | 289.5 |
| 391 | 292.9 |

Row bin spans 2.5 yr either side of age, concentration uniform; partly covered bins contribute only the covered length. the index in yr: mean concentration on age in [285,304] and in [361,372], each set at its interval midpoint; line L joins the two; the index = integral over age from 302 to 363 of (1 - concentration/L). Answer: 1.5 yr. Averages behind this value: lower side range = 293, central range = 291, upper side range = 302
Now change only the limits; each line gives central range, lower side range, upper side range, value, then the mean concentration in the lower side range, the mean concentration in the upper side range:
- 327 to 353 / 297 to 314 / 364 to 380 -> 0.15 yr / 290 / 300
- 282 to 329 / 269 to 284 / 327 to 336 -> 0.37 yr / 289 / 297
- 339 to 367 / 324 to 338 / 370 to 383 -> 0.32 yr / 295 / 297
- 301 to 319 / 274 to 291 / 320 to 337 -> 0.12 yr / 290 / 293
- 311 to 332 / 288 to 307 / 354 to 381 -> 0.28 yr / 294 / 296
